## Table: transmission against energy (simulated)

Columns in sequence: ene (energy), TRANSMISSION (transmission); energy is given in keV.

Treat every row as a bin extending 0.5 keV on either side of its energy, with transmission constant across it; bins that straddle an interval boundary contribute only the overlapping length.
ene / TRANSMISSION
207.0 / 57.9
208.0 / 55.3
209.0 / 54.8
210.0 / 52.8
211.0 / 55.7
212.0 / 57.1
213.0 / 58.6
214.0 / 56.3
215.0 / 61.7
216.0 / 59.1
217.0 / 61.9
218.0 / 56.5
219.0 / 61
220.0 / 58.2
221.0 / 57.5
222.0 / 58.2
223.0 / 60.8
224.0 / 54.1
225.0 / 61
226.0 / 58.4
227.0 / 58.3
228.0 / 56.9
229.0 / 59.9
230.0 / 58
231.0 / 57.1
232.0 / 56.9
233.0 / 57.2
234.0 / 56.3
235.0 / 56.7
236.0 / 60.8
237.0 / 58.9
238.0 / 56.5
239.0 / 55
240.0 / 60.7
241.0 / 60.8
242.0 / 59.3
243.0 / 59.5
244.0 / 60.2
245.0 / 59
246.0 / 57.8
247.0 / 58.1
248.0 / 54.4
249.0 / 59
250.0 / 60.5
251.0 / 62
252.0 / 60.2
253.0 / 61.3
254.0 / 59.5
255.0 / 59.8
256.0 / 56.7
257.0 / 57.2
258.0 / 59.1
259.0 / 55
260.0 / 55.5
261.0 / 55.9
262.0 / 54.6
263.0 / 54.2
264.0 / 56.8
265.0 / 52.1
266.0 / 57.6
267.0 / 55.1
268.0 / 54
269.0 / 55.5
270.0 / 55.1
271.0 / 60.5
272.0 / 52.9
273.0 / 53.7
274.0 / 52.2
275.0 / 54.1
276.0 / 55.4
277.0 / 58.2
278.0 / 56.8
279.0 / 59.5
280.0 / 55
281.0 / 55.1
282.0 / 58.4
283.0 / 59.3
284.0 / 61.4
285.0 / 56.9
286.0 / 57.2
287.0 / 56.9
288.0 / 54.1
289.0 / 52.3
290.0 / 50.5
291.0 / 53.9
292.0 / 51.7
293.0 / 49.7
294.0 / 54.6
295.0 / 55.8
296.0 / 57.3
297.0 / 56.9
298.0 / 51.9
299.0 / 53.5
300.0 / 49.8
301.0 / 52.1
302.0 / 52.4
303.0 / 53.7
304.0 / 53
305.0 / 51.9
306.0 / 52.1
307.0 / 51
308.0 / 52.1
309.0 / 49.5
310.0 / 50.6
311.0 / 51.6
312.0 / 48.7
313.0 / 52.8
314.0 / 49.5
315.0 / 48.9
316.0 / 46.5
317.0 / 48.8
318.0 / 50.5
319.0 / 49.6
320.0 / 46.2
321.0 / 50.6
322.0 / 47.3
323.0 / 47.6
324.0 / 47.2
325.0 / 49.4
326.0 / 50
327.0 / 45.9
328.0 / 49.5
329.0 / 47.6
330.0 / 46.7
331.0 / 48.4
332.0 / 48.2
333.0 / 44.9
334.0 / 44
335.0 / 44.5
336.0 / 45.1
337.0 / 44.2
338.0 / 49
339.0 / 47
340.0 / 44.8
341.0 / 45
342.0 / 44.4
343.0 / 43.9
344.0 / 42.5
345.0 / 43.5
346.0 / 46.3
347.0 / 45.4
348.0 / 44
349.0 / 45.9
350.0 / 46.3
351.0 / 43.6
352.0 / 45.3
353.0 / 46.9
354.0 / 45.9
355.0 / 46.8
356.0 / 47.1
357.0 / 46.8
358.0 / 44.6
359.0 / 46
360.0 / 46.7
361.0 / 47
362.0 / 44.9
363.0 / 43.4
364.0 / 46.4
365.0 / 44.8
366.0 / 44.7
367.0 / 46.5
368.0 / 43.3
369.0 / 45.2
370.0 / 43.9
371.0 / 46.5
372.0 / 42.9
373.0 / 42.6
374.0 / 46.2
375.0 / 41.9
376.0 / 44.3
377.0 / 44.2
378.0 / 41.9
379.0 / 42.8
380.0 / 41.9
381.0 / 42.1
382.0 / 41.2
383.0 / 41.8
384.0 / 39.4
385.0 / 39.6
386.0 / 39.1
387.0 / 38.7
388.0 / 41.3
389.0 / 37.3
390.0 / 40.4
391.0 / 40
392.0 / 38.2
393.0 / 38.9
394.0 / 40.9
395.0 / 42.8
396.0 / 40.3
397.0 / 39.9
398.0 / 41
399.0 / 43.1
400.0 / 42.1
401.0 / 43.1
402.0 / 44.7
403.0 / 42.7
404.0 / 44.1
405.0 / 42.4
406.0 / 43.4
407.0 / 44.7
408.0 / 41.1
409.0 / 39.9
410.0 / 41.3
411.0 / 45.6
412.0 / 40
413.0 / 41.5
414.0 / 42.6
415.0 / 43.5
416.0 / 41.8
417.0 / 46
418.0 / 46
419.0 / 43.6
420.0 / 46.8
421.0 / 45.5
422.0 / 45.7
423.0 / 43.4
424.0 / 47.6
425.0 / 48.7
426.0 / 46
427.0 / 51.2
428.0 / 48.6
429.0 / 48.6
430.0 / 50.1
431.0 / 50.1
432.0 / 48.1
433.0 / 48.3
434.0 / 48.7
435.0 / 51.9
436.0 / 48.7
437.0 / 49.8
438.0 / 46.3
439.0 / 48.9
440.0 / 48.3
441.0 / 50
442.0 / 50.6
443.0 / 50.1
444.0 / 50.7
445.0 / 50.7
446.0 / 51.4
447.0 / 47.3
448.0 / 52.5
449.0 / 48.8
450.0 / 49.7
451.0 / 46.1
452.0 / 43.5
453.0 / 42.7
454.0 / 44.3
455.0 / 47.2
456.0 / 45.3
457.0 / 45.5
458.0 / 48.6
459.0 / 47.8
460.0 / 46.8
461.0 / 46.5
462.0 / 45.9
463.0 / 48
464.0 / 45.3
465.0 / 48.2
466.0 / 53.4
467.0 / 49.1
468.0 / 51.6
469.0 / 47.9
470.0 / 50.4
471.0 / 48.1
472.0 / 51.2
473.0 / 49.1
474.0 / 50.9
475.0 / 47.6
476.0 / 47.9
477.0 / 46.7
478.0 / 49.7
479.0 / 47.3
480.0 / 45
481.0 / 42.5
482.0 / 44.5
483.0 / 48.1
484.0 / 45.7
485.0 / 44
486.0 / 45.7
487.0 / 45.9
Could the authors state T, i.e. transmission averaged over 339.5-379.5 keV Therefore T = 44.9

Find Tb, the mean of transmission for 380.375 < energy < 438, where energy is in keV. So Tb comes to 43.8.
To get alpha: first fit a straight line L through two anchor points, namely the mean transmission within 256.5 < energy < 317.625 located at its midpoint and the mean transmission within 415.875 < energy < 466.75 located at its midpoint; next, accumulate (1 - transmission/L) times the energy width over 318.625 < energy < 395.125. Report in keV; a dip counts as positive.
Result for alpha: 9.99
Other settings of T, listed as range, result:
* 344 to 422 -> 43.3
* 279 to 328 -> 52.2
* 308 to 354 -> 47.1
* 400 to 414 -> 42.6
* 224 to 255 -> 58.6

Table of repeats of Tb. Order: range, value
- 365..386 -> 43.1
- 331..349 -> 45.2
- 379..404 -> 41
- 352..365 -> 46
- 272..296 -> 55.3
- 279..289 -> 57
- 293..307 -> 53.2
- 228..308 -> 56.2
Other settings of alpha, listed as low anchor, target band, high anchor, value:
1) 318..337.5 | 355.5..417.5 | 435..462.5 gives 6.3 keV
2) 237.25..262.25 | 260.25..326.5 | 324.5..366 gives -0.7 keV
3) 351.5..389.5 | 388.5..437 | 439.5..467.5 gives 1.8 keV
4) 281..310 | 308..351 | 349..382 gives 2.0 keV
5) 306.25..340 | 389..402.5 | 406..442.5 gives 1.7 keV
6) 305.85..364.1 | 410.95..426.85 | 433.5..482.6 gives 1.0 keV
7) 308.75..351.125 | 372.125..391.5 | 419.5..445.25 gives 2.6 keV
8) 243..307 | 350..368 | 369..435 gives 0.8 keV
